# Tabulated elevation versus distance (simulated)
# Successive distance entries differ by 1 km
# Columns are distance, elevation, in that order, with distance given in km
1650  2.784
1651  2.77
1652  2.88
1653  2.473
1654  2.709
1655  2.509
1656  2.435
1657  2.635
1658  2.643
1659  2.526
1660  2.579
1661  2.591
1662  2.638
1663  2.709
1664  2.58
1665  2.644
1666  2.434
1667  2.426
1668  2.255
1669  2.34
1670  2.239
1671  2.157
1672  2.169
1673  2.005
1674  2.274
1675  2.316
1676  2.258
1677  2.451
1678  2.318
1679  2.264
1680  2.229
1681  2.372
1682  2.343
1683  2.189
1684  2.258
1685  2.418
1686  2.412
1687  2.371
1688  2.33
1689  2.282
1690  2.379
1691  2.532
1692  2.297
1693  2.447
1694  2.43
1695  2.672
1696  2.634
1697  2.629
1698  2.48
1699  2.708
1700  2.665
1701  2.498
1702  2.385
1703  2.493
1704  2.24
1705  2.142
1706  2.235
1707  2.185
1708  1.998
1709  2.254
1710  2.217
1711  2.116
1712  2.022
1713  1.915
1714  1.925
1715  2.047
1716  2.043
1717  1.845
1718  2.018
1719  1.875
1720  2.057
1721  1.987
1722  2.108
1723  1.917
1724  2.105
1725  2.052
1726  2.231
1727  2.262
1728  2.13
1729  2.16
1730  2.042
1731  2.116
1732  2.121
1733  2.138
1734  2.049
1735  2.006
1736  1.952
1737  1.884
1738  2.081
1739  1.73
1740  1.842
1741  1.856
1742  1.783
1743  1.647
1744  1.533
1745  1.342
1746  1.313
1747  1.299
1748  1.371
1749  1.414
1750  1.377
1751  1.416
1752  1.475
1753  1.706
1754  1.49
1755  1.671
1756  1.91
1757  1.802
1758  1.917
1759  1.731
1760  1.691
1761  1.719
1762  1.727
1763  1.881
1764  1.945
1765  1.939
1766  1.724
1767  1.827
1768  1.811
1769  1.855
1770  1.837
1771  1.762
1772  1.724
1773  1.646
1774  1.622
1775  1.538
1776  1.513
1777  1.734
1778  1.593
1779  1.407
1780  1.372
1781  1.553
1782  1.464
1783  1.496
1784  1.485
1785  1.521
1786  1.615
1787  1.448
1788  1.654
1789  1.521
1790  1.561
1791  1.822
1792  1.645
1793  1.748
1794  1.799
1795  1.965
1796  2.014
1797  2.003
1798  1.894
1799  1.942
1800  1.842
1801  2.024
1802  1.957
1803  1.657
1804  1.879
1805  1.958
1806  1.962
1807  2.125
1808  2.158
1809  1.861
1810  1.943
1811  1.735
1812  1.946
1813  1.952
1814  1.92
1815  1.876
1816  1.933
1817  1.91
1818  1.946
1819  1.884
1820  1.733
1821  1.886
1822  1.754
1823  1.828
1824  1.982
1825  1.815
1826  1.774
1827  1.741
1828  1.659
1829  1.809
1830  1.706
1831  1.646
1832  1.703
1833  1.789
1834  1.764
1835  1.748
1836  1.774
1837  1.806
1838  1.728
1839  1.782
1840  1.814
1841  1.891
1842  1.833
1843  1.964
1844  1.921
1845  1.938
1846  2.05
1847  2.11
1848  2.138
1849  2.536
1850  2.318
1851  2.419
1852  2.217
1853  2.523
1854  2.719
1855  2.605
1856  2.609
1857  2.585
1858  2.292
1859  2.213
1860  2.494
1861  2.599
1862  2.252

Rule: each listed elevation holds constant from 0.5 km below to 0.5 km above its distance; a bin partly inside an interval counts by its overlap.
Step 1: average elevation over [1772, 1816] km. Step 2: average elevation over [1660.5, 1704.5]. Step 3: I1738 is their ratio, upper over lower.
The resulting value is 0.7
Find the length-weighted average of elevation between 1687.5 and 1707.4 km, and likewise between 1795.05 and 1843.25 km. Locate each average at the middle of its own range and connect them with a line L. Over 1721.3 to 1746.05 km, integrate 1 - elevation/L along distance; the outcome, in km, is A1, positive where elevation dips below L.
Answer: 3.5 km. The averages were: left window 2.43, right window 1.86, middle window 1.95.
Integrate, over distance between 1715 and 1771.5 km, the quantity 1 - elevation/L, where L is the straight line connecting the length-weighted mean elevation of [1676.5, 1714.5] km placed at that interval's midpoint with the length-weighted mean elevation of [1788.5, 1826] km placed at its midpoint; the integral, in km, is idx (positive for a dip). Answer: 8.12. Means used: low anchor 2.34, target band 1.83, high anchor 1.87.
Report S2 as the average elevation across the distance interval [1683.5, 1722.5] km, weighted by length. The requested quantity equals 2.27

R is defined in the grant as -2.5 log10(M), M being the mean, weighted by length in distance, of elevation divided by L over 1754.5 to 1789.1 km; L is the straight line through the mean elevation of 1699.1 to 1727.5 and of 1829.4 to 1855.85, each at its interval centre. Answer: 0.24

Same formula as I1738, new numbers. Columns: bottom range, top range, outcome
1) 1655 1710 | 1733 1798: 0.71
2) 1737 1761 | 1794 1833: 1.15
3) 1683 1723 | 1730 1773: 0.77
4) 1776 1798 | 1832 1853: 1.21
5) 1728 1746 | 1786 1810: 0.98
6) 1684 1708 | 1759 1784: 0.70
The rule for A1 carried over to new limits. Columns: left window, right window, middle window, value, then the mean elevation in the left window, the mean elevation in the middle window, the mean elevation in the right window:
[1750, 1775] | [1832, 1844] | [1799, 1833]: -1.49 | 1.73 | 1.86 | 1.81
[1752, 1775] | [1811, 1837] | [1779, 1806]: 0.97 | 1.76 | 1.72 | 1.82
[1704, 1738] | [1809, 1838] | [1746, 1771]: 3.70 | 2.07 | 1.68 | 1.82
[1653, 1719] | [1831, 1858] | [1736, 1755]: 5.50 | 2.35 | 1.6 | 2.08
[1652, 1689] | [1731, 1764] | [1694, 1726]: -2.34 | 2.41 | 2.21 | 1.72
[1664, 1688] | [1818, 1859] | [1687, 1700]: -1.17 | 2.32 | 2.49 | 2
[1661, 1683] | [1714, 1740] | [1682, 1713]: -2.12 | 2.36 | 2.36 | 2.03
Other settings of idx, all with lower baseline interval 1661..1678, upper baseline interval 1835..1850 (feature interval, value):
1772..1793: 5.3 km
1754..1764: 1.8 km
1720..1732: 0.7 km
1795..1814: 1.0 km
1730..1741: 1.1 km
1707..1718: 1.1 km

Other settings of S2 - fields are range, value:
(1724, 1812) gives 1.77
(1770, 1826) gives 1.77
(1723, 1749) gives 1.87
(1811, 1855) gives 1.94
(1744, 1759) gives 1.54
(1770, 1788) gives 1.57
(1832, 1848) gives 1.86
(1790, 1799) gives 1.85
